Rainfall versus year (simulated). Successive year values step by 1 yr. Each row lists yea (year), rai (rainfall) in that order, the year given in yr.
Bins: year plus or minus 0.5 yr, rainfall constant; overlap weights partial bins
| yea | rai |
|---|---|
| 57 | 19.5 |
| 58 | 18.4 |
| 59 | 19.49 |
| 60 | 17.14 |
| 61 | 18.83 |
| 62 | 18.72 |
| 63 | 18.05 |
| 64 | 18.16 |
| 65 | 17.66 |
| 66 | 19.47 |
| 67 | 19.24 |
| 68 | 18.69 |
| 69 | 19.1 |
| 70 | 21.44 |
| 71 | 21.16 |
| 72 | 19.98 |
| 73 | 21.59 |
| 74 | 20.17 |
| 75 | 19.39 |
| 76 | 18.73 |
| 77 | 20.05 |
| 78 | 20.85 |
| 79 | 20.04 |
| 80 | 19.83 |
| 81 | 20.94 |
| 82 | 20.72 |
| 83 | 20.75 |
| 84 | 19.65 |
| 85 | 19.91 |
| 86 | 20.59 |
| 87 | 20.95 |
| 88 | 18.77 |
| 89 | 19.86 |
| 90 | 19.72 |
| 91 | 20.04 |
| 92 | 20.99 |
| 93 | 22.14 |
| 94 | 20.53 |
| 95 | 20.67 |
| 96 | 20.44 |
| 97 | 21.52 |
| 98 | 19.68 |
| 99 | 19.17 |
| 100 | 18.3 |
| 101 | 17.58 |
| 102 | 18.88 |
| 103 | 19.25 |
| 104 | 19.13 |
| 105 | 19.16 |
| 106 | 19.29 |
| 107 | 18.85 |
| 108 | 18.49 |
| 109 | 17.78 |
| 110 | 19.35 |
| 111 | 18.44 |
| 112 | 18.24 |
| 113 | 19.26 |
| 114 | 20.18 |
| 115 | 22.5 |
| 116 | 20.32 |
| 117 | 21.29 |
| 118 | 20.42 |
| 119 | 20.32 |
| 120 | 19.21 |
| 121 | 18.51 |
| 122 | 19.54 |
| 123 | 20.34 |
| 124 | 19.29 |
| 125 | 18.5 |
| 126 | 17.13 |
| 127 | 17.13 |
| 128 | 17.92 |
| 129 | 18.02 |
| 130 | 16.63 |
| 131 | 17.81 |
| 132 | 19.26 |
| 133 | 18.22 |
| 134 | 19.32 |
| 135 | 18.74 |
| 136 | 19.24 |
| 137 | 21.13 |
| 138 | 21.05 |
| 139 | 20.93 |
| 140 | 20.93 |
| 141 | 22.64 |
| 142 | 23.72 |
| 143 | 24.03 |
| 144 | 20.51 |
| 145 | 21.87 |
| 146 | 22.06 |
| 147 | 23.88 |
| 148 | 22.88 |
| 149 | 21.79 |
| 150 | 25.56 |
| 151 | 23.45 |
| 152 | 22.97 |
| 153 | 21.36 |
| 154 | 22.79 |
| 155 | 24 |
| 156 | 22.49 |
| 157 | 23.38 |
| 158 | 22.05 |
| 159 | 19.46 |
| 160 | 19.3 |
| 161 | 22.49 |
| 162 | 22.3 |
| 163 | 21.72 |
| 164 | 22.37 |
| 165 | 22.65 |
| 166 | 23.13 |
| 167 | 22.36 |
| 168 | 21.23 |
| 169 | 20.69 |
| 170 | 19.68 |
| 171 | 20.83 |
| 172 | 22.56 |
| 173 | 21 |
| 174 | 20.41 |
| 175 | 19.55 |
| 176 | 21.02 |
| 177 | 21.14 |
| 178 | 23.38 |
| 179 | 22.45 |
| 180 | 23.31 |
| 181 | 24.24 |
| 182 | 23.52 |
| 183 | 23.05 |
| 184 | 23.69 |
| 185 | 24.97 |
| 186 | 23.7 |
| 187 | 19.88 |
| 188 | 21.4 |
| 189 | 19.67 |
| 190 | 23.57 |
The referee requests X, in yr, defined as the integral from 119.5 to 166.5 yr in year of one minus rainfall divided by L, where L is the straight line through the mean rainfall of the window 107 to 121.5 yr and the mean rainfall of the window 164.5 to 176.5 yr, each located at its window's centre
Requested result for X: -1.1 yr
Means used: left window 19.6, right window 21.3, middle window 20.9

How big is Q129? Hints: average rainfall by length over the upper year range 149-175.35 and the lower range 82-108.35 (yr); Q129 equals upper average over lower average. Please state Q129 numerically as 1.1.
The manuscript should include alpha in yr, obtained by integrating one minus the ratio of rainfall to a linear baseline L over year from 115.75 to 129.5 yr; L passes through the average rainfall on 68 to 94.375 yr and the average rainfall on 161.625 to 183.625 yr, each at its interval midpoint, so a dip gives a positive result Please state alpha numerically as 1.2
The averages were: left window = 20.3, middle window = 19.1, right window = 21.9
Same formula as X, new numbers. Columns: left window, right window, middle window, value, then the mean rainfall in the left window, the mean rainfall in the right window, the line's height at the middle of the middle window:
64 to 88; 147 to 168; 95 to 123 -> 2.0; 20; 22.4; 21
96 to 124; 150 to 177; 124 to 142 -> 1.1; 19.5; 21.8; 20.5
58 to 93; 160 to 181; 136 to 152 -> -0.9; 19.7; 21.7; 21.2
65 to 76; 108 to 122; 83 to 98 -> -0.5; 19.9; 19.6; 19.8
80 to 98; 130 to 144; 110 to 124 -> 0.4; 20.4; 20.4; 20.4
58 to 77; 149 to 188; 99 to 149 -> 2.8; 19.3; 22.2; 20.9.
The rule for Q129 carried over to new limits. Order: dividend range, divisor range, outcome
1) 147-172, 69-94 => 1.09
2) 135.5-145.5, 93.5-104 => 1.10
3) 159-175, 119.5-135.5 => 1.16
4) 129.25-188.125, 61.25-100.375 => 1.09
